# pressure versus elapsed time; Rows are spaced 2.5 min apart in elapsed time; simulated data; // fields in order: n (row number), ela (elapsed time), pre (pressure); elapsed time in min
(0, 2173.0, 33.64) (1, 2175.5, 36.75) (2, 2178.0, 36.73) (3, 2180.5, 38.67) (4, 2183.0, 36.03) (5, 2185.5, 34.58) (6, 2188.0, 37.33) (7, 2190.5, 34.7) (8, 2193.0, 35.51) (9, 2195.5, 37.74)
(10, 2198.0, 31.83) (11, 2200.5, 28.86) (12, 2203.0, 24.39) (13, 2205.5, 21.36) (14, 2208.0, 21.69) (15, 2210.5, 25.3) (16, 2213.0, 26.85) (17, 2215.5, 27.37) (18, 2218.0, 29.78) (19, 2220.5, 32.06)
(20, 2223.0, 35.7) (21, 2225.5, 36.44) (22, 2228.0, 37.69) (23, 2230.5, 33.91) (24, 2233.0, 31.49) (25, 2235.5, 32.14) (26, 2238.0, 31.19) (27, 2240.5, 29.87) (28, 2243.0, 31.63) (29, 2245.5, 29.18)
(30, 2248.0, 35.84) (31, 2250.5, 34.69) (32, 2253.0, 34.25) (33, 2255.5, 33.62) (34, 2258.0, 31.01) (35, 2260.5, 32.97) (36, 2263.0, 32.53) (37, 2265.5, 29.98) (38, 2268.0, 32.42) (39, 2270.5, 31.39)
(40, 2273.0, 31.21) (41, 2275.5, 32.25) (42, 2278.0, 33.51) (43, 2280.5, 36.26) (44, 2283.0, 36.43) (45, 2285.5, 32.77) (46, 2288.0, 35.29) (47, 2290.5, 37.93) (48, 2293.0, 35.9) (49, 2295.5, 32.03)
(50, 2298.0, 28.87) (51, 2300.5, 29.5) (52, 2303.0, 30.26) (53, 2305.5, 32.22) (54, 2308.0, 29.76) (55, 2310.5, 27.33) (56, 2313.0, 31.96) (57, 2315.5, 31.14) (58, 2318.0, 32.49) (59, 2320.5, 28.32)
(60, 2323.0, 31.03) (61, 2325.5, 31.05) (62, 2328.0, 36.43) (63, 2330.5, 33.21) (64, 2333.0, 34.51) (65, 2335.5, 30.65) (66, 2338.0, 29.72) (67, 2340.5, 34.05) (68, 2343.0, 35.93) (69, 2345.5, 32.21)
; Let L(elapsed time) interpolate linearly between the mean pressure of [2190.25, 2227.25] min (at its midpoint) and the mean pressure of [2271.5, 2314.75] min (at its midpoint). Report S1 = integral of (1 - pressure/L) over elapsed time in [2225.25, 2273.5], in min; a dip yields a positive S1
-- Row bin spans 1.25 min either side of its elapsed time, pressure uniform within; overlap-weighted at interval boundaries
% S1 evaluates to -2.2 min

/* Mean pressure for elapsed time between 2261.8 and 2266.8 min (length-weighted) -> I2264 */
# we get 31.3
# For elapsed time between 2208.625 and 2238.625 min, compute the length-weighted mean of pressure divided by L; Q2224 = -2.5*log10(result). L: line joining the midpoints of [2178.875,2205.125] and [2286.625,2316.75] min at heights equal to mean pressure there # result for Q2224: 0.05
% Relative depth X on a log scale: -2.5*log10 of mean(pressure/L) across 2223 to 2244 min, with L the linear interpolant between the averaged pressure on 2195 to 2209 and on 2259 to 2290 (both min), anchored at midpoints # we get -0.12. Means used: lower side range 27.2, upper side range 33.2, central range 33.2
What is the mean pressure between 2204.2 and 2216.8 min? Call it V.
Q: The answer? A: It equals 24.5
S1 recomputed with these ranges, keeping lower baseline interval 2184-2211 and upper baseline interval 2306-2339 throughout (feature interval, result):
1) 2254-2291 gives -2.6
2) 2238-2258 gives -1.1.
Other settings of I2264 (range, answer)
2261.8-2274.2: 31.5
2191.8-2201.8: 33.4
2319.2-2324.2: 29.7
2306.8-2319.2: 30.5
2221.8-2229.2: 36.6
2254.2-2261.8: 32.5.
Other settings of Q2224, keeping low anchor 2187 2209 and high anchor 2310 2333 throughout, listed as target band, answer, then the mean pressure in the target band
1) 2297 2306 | 0.05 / 30.1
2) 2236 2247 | 0.01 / 30.7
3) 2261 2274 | -0.02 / 31.6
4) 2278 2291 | -0.13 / 35.4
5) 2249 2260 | -0.08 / 33.4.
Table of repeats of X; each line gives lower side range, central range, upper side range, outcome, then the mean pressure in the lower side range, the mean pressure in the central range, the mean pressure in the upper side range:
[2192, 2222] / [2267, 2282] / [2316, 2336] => -0.08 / 28.6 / 32.9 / 32.2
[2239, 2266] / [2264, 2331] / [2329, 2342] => 0.01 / 32.4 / 32.2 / 32.6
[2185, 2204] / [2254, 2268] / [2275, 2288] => 0.07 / 33.2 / 32.1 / 34.5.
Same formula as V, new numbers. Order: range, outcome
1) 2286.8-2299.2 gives 34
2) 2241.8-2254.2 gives 33.1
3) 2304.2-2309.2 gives 31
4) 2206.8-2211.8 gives 23.5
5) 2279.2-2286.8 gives 35.1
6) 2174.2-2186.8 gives 36.5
